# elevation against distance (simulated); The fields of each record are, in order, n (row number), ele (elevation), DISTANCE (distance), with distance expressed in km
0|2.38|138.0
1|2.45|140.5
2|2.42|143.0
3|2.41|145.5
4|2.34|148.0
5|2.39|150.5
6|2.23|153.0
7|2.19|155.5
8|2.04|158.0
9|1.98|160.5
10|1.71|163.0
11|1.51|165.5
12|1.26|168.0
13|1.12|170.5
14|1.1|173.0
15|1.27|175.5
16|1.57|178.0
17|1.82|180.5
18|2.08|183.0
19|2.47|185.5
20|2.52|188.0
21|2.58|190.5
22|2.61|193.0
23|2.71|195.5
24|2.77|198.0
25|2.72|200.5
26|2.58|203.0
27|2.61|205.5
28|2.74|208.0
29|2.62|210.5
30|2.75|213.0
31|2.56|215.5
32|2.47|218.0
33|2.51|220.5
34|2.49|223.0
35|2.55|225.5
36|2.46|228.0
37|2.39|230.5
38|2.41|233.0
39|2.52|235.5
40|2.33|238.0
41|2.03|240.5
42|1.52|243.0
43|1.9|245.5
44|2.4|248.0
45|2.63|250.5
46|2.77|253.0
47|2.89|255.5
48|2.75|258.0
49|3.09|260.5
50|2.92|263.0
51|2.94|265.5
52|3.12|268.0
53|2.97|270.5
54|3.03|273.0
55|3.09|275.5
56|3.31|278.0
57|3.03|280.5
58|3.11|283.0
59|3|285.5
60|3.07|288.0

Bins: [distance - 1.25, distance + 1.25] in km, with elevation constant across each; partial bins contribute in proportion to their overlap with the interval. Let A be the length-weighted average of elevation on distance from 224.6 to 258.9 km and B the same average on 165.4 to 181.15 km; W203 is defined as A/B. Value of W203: 1.8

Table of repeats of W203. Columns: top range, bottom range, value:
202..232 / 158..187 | 1.55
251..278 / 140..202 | 1.42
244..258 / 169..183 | 1.75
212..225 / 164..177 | 2.01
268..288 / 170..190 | 1.71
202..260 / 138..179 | 1.31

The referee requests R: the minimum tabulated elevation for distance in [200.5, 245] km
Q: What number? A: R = 1.52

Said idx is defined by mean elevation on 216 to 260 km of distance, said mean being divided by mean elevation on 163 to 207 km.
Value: 1.17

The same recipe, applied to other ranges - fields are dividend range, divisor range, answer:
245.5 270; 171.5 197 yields 1.35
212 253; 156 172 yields 1.47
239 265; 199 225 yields 0.96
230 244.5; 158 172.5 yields 1.42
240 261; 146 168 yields 1.21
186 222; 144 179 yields 1.46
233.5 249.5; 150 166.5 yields 1.07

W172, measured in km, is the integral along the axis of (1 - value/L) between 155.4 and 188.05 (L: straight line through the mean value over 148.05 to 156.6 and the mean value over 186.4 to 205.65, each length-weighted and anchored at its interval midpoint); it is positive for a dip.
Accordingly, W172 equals 9.7 km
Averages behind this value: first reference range 2.28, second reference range 2.64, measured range 1.72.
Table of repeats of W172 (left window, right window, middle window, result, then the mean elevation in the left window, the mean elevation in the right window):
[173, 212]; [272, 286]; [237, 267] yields 3.7 km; 2.34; 3.1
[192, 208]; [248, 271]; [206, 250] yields 5.8 km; 2.67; 2.87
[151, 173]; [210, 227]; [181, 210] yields -4.4 km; 1.74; 2.56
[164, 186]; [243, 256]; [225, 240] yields -1.5 km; 1.55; 2.4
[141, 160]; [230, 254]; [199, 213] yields -2.3 km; 2.28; 2.28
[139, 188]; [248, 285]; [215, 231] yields 0.2 km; 1.93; 2.96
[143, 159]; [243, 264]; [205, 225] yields -0.9 km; 2.28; 2.6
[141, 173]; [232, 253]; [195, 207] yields -3.3 km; 1.94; 2.25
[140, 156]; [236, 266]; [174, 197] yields 2.2 km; 2.35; 2.5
